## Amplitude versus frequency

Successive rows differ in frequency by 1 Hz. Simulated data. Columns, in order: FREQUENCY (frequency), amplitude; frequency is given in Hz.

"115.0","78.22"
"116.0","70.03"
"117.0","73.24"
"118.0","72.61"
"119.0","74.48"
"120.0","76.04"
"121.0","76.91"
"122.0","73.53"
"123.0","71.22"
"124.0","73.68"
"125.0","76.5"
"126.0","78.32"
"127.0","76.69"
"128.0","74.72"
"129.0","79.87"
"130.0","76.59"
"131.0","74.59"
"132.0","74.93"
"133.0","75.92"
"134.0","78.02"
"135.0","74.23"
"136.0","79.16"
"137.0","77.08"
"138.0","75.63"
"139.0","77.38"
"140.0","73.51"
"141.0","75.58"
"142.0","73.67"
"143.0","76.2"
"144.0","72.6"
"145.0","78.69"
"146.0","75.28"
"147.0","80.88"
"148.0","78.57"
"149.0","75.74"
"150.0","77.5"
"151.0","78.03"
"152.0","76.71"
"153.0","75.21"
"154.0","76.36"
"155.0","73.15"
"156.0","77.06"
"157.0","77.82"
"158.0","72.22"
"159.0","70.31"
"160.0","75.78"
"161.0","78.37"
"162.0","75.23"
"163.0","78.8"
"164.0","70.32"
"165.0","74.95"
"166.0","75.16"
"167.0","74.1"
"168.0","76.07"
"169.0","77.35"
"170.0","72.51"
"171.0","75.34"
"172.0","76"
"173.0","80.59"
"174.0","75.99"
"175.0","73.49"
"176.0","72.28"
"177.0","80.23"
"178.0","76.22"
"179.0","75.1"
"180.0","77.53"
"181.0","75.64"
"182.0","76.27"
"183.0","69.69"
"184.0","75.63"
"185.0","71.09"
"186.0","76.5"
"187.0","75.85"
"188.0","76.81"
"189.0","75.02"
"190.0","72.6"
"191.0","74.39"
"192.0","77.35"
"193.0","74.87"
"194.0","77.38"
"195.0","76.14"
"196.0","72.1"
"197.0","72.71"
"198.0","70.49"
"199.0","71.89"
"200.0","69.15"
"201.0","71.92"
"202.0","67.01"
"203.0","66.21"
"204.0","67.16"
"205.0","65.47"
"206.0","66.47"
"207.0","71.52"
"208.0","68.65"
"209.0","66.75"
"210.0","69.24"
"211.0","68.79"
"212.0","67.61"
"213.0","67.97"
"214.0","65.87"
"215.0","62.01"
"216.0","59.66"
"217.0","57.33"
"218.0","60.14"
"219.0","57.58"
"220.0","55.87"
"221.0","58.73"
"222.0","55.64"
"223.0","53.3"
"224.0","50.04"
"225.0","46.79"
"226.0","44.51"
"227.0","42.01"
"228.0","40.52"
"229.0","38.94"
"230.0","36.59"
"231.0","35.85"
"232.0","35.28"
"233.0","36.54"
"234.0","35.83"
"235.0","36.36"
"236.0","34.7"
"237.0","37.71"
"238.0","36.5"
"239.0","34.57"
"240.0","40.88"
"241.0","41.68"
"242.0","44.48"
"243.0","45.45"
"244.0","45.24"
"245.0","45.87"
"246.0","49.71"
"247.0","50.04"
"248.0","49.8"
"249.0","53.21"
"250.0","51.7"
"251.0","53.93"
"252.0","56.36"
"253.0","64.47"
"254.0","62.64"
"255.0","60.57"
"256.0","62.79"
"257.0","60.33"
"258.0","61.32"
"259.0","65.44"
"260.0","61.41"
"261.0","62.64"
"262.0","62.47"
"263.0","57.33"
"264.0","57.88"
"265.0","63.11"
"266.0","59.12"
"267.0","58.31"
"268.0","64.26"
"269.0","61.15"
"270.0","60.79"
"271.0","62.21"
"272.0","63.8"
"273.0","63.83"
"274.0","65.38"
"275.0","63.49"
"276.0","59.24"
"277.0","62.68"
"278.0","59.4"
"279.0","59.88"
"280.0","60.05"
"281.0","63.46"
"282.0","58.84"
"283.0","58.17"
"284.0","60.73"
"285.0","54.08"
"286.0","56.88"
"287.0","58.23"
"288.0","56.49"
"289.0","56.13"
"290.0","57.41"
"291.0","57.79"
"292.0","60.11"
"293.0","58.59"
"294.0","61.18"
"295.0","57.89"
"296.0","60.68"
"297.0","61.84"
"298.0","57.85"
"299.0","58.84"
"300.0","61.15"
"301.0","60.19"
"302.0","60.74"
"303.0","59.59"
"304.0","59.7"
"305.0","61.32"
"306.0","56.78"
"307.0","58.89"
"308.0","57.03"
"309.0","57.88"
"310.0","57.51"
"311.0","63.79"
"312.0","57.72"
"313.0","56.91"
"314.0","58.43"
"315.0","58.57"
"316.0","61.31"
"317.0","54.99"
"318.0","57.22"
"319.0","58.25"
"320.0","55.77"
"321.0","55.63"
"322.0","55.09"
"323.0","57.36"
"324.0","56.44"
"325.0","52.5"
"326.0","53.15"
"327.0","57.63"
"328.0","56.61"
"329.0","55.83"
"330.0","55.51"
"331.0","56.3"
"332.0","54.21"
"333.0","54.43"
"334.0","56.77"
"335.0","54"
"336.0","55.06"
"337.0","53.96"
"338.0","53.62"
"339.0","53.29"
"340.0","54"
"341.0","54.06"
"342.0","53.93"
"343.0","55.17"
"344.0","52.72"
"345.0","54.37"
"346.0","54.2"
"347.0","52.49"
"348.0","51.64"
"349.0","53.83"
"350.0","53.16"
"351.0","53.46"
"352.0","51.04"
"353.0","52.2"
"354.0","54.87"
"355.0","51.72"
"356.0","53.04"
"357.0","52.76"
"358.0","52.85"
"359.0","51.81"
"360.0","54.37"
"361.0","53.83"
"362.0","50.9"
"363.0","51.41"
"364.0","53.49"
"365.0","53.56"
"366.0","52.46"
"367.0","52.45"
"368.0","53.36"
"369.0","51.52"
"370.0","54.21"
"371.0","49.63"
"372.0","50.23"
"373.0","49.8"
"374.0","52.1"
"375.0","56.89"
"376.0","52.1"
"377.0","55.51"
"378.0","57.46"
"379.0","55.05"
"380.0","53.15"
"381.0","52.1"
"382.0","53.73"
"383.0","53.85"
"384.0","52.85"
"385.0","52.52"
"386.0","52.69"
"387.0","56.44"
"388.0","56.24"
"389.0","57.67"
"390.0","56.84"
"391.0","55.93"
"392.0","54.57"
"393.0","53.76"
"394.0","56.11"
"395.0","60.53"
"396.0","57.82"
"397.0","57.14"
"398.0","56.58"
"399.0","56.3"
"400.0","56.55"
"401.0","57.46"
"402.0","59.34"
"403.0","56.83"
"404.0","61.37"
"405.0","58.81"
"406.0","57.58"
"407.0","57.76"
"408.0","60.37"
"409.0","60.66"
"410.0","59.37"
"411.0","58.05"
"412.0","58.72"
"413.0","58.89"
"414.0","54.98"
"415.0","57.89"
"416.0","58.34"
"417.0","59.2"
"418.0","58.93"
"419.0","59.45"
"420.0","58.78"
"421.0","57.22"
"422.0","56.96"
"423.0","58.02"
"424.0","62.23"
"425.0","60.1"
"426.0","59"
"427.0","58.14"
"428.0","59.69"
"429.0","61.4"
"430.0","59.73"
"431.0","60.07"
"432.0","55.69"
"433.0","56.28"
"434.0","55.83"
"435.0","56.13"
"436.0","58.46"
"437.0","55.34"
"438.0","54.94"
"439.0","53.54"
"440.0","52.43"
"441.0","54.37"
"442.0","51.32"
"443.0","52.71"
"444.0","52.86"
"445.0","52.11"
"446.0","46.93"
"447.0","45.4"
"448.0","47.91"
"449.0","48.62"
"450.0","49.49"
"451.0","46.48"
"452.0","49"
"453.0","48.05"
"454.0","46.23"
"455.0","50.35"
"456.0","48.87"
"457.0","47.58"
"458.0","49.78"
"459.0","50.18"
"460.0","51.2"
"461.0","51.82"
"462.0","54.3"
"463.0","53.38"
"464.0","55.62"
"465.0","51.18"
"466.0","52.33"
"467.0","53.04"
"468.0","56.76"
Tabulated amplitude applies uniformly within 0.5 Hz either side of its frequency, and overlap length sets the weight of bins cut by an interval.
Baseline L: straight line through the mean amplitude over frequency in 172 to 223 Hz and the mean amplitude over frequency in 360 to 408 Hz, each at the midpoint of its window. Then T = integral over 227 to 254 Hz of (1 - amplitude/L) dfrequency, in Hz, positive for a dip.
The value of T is 9.2 Hz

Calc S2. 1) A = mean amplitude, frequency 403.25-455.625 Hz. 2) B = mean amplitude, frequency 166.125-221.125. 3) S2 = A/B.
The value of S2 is 0.78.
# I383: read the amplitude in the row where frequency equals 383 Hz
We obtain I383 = 53.85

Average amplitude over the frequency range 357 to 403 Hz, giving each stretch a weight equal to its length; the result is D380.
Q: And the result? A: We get 54.3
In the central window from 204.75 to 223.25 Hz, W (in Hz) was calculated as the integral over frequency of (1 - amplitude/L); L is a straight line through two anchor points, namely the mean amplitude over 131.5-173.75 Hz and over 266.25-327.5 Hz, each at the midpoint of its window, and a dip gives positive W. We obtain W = 1.5 Hz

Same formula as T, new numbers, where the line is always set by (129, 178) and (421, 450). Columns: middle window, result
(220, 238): 7.1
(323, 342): 2.4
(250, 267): 1.9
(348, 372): 3.2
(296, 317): 1.8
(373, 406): 1.6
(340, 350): 1.3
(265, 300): 3.4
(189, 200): -0.1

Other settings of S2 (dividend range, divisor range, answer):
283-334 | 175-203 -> 0.78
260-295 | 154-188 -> 0.80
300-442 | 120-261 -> 0.85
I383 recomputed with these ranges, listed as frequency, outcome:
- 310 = 57.51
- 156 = 77.06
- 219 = 57.58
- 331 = 56.3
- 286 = 56.88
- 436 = 58.46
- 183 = 69.69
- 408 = 60.37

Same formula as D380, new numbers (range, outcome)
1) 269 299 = 59.9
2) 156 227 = 69.9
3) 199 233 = 57.8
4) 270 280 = 62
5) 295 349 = 56.6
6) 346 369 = 52.8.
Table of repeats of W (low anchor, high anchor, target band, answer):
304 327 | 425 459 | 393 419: -1.9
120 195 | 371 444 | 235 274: 7.9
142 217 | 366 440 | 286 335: 4.4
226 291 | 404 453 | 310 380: 0.3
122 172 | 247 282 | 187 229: 2.0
